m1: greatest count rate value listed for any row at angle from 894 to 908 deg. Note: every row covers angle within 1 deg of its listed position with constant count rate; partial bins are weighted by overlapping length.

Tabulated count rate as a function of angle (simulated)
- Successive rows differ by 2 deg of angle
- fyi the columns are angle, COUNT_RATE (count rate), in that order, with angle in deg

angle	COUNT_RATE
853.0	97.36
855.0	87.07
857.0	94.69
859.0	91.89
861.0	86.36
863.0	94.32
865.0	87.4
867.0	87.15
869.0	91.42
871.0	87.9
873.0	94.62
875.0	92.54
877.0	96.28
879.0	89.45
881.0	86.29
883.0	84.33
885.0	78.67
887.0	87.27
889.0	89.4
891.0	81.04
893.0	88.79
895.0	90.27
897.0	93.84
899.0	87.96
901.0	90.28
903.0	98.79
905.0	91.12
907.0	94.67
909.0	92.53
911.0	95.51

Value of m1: 98.79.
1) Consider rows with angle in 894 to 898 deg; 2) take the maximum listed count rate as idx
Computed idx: 93.84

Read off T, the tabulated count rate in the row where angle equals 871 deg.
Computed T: 87.9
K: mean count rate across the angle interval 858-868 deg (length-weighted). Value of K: 89.4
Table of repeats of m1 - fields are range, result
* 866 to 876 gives 94.62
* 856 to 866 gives 94.69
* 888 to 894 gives 89.4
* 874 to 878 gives 96.28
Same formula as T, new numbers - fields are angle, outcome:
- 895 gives 90.27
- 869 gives 91.42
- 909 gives 92.53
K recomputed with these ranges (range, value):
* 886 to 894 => 86.6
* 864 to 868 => 87.3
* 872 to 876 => 93.6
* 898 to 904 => 92.3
